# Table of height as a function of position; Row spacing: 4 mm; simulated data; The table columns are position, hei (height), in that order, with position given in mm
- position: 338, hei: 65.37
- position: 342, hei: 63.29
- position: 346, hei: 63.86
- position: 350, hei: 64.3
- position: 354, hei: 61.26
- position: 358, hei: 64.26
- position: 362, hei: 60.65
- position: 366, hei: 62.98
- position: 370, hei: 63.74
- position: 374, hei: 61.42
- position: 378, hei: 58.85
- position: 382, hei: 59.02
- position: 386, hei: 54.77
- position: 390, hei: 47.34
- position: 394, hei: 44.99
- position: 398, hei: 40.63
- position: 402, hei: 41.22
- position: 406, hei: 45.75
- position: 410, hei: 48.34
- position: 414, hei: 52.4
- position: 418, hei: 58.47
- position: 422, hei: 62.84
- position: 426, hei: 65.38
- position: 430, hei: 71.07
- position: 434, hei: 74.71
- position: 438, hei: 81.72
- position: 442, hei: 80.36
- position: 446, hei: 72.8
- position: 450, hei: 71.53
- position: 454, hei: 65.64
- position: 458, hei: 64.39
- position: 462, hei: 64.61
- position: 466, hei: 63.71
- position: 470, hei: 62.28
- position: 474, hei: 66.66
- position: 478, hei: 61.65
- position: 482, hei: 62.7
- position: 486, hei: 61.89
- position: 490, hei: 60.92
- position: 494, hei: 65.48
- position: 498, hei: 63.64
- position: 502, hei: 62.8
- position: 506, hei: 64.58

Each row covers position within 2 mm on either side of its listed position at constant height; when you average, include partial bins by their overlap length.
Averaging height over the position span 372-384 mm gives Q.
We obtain 59.8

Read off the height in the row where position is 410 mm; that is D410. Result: 48.34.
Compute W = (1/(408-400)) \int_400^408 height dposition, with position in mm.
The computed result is 43.5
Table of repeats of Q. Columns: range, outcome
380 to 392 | 53.7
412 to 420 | 55.4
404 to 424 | 53.6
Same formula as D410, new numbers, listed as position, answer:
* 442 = 80.36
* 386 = 54.77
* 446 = 72.8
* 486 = 61.89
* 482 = 62.7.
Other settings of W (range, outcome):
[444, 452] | 72.2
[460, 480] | 63.8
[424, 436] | 70.4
